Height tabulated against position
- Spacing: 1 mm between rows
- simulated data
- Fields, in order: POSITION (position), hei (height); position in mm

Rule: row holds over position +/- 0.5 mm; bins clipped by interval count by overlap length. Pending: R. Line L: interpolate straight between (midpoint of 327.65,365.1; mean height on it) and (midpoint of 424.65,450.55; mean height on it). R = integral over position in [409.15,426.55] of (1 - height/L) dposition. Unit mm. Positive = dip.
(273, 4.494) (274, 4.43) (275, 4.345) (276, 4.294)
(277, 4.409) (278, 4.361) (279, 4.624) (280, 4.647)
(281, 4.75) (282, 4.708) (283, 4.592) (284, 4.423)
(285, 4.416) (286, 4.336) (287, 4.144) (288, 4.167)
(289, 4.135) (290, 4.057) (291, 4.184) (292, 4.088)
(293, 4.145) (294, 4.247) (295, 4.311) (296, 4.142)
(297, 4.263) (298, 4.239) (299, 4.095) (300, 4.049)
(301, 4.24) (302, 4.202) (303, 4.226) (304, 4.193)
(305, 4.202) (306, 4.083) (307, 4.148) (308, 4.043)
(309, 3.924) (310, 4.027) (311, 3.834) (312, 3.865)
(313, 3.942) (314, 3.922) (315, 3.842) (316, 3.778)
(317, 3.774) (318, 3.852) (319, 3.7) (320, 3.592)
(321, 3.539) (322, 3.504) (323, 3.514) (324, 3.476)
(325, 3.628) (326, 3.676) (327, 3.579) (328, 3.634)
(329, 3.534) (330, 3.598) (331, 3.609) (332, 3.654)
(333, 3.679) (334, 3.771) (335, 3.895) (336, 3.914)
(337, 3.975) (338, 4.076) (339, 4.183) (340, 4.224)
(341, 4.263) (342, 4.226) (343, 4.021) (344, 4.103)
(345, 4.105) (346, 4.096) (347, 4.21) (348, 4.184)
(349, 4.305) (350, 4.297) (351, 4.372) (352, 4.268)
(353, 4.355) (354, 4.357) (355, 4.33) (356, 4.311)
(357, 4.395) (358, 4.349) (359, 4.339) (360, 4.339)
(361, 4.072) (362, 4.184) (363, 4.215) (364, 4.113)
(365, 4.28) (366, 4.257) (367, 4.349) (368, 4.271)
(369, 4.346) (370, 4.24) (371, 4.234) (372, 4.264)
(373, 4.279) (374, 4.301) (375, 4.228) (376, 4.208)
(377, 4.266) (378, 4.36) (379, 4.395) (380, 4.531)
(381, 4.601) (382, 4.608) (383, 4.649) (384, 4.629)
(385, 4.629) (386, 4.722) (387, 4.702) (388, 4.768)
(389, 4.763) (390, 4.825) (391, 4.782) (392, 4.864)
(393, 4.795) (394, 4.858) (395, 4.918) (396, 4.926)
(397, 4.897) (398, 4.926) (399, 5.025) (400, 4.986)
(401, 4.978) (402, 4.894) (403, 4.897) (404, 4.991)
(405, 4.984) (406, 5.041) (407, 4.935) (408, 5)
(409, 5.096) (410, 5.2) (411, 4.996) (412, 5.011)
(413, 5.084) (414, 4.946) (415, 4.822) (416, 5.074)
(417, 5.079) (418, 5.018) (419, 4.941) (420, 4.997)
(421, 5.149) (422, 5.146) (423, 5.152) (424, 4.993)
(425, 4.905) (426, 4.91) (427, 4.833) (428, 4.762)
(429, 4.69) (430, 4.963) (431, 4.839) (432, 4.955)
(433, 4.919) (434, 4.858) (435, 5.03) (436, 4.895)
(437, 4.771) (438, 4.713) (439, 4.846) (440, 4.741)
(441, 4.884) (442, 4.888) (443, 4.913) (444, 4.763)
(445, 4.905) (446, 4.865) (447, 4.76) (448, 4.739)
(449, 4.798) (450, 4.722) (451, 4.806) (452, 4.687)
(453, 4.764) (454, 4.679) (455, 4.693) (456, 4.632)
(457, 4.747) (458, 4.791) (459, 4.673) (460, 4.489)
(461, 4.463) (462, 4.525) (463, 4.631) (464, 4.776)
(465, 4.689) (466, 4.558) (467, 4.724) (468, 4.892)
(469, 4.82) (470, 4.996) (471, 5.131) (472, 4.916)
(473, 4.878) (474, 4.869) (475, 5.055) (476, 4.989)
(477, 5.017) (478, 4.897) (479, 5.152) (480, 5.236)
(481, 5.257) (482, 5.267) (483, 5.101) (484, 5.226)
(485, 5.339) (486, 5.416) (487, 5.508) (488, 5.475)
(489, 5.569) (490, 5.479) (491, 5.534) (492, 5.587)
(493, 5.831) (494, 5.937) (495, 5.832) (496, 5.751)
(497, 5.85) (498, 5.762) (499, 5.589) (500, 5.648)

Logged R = -1.3 mm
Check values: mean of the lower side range 4.1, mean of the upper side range 4.84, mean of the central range 5.03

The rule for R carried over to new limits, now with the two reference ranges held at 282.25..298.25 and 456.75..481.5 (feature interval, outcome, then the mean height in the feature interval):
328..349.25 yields 2.13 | 3.97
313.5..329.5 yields 2.55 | 3.66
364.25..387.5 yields 0.69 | 4.4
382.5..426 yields -2.80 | 4.93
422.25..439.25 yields -0.61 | 4.89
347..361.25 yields 0.50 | 4.31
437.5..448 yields -0.14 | 4.82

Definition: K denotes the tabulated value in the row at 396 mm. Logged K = 4.926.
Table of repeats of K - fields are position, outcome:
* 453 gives 4.764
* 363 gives 4.215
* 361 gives 4.072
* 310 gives 4.027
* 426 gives 4.91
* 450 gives 4.722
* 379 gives 4.395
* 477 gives 5.017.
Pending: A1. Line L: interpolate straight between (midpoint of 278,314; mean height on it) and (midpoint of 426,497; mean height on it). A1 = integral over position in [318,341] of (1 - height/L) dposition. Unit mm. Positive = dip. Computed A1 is 3.3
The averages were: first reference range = 4.22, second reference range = 4.98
